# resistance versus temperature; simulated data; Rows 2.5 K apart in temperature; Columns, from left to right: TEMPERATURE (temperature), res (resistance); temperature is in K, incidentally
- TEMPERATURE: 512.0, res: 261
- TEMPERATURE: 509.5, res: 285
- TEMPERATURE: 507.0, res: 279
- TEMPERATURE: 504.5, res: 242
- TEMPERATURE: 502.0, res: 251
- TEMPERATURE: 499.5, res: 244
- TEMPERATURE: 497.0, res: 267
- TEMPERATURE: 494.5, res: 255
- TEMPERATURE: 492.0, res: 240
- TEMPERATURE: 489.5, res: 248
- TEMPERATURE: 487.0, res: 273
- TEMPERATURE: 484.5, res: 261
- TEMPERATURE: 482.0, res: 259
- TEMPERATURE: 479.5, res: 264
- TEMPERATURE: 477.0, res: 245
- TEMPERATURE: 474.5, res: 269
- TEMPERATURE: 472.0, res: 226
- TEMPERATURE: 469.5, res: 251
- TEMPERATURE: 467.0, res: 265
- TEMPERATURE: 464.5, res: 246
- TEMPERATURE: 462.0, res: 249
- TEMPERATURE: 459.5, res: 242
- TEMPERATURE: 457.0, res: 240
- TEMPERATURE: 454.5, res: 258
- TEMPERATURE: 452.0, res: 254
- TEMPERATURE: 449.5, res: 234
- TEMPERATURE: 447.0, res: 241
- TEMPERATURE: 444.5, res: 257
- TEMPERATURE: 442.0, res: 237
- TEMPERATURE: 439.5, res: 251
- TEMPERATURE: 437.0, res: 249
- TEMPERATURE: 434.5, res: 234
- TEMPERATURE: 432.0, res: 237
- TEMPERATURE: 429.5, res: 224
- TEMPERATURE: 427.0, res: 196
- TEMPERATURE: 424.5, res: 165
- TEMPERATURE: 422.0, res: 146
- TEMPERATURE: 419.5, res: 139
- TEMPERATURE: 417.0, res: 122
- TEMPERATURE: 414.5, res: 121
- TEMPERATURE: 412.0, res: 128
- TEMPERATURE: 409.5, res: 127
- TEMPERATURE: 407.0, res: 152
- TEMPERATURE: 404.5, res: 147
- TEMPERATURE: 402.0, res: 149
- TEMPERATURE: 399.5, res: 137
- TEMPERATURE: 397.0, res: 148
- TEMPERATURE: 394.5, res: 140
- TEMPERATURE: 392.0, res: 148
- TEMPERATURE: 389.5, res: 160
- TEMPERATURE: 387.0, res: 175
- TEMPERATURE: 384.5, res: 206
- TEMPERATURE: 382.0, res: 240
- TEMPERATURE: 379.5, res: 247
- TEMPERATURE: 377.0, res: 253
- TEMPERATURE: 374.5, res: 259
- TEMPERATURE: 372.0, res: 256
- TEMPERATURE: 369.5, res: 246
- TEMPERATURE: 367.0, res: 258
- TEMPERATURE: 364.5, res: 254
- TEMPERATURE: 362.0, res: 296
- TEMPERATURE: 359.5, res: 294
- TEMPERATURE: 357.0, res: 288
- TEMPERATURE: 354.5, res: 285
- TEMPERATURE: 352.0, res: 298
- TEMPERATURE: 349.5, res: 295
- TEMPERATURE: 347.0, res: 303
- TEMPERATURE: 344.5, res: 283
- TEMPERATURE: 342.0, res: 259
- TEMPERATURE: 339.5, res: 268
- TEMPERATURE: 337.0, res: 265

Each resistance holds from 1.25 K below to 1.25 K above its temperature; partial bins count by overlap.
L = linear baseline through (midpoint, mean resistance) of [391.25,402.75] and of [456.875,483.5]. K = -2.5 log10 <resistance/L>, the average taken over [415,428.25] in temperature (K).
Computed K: 0.190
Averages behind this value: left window 144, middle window 152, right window 251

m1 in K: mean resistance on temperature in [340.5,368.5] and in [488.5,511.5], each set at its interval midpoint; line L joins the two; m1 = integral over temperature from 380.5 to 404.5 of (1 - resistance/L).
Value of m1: 9.5 K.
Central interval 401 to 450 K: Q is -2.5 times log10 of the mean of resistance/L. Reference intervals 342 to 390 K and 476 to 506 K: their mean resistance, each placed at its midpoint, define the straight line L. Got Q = 0.34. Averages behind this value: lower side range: 259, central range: 187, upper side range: 254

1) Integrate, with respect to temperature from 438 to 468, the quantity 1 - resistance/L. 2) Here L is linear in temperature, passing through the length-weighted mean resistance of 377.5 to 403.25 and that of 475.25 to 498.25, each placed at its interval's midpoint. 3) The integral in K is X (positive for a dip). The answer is -2.4 K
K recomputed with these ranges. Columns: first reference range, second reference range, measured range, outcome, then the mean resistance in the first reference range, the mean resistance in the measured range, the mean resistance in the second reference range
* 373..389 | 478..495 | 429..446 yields 0.005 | 227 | 242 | 257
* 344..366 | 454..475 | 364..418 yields 0.440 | 288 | 184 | 249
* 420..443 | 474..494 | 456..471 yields -0.040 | 213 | 249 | 257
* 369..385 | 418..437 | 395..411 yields 0.464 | 246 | 143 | 194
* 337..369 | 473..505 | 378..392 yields 0.337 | 280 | 201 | 255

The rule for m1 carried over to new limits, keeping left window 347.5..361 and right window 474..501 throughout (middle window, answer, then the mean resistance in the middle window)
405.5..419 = 7.1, 131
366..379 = 1.5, 254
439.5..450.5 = 1.0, 243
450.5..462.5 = 0.8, 248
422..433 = 3.0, 198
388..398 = 4.7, 150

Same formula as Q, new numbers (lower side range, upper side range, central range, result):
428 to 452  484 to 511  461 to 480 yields -0.01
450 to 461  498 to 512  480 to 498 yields -0.01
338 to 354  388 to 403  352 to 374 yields -0.15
